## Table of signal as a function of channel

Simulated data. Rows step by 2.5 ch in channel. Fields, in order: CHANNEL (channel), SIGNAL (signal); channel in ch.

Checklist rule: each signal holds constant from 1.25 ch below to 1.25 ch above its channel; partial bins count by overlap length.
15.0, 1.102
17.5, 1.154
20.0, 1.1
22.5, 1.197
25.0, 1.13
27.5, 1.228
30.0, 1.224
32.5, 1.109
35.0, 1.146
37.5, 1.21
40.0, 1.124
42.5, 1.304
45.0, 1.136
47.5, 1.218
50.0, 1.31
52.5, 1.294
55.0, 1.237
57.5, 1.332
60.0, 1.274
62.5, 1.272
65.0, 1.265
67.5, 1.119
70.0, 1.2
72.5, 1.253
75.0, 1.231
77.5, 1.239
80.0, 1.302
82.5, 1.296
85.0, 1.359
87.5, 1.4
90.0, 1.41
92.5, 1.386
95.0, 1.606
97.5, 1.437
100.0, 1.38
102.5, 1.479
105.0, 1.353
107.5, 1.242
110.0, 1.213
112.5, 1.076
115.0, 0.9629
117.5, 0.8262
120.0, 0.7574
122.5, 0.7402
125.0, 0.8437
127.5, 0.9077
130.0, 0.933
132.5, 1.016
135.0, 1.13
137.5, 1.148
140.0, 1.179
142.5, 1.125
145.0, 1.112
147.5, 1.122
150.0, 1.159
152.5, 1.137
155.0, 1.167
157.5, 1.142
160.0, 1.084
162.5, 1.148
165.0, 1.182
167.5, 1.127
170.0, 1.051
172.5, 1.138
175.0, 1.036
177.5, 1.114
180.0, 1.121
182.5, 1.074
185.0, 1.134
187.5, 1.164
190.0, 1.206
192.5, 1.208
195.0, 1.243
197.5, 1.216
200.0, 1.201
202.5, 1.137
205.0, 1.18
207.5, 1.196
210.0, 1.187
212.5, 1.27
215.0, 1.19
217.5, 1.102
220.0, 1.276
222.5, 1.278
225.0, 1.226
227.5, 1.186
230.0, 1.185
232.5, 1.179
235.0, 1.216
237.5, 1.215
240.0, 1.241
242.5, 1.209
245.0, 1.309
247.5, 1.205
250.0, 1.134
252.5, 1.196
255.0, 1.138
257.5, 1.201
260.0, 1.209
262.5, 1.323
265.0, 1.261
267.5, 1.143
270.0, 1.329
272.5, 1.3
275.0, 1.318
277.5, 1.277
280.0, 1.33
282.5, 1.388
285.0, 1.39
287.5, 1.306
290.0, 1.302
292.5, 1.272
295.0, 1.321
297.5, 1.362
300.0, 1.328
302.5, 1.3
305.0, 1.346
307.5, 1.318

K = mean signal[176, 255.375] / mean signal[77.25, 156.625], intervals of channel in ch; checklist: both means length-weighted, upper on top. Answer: 1.02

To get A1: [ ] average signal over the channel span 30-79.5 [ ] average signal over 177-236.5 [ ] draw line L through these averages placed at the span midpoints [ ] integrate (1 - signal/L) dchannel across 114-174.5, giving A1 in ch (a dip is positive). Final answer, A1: 7.83 ch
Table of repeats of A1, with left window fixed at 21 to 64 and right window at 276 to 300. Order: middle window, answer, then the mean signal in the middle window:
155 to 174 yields 2.2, 1.13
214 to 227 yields 0.8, 1.21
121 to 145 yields 4.8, 1.01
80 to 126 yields 1.2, 1.21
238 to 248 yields 0.5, 1.24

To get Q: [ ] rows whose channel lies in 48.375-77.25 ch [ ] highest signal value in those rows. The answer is 1.332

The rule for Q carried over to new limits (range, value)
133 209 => 1.243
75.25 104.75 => 1.606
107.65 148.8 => 1.213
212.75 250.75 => 1.309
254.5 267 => 1.323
